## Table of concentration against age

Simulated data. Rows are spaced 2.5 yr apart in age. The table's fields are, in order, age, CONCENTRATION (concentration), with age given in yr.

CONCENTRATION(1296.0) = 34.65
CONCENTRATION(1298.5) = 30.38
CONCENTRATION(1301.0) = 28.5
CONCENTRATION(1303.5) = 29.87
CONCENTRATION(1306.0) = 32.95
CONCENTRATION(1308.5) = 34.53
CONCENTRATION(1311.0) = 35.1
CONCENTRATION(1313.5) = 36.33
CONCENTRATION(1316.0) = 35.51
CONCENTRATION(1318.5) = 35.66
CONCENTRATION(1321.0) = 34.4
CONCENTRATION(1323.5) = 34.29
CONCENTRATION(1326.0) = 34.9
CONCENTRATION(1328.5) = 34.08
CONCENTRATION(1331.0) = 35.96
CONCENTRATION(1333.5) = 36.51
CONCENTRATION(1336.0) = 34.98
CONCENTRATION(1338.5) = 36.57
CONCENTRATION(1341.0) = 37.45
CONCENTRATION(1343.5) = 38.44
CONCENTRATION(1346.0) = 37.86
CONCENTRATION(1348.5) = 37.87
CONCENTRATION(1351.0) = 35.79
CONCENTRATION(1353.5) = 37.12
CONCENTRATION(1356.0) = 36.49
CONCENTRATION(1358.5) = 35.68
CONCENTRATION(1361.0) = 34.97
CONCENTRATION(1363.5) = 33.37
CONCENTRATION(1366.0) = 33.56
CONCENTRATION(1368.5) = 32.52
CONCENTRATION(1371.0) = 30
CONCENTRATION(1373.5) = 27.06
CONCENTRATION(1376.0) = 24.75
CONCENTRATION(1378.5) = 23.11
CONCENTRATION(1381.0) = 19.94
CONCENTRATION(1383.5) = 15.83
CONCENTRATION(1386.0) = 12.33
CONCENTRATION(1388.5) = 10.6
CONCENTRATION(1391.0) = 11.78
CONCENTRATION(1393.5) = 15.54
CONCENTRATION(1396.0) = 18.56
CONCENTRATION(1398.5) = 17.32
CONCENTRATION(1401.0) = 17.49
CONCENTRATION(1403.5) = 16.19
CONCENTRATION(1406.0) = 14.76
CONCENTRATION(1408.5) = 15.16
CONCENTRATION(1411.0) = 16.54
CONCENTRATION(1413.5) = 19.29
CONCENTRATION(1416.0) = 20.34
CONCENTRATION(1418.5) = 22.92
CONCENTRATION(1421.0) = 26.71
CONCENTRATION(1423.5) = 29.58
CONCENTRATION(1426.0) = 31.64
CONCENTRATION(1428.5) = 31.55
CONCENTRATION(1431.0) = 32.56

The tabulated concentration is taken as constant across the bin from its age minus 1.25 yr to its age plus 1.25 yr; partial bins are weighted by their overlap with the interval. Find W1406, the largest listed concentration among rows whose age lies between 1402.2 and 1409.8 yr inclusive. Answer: 16.19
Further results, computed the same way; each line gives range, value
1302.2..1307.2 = 32.95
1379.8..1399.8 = 19.94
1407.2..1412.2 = 16.54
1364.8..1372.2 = 33.56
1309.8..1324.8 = 36.33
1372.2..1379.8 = 27.06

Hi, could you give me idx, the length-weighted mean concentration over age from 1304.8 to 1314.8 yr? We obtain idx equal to 34.7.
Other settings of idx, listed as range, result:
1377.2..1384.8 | 19.6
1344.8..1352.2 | 37.2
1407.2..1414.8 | 17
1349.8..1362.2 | 36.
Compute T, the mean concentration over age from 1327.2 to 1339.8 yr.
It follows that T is 35.6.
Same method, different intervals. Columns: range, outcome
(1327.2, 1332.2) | 35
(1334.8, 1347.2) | 37.1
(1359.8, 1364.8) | 34.2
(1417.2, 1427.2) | 27.7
